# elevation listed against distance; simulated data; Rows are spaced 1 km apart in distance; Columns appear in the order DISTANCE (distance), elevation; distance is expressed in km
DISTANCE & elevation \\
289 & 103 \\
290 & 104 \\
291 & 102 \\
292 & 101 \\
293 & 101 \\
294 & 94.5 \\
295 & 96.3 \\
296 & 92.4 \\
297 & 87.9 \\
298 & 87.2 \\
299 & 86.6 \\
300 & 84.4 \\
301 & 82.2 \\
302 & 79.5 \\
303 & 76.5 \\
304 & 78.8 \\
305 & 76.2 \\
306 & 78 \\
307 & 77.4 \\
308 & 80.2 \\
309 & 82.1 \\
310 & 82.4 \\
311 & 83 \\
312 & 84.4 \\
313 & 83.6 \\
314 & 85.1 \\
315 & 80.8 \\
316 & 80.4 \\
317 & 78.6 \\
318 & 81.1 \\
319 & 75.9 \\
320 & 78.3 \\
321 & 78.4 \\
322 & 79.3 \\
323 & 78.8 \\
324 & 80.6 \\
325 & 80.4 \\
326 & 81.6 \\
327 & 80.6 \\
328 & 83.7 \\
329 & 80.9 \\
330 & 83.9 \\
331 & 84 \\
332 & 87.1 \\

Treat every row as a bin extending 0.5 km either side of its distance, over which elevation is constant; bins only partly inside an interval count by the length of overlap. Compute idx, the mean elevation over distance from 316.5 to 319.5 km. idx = 78.5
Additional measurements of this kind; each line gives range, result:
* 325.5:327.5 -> 81.1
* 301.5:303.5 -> 78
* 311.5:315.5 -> 83.5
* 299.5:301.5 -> 83.3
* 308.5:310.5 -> 82.2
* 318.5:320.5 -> 77.1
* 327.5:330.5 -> 82.8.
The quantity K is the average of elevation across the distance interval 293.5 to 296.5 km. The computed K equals 94.4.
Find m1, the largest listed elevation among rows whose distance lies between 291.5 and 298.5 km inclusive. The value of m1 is 101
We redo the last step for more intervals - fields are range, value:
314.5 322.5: 81.1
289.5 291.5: 104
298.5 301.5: 86.6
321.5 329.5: 83.7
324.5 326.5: 81.6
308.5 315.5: 85.1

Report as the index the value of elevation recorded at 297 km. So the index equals 87.9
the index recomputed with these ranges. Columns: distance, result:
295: 96.3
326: 81.6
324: 80.6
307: 77.4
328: 83.7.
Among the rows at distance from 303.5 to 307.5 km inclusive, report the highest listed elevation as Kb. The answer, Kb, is 78.8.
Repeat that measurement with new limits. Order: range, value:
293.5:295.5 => 96.3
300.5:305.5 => 82.2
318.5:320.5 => 78.3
